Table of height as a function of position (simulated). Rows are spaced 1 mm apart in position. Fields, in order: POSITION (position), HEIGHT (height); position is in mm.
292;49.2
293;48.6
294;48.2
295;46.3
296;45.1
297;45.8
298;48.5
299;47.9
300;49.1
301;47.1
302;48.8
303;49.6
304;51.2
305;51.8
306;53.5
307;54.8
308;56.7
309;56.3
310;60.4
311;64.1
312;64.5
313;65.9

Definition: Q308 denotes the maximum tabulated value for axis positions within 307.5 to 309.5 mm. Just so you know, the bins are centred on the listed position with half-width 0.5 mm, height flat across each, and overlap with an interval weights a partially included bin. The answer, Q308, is 56.7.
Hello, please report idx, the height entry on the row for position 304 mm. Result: 51.2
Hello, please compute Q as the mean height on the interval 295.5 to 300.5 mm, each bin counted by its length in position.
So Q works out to 47.3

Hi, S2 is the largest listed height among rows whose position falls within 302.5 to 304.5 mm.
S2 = 51.2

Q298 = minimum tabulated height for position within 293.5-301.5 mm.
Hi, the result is 45.1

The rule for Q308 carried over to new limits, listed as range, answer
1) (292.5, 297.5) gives 48.6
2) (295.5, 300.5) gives 49.1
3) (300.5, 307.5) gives 54.8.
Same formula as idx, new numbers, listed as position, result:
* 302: 48.8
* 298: 48.5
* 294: 48.2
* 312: 64.5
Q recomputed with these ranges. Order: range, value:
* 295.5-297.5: 45.5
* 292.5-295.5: 47.7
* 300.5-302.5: 48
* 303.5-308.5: 53.6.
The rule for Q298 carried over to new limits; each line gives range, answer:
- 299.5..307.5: 47.1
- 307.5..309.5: 56.3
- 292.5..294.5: 48.2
